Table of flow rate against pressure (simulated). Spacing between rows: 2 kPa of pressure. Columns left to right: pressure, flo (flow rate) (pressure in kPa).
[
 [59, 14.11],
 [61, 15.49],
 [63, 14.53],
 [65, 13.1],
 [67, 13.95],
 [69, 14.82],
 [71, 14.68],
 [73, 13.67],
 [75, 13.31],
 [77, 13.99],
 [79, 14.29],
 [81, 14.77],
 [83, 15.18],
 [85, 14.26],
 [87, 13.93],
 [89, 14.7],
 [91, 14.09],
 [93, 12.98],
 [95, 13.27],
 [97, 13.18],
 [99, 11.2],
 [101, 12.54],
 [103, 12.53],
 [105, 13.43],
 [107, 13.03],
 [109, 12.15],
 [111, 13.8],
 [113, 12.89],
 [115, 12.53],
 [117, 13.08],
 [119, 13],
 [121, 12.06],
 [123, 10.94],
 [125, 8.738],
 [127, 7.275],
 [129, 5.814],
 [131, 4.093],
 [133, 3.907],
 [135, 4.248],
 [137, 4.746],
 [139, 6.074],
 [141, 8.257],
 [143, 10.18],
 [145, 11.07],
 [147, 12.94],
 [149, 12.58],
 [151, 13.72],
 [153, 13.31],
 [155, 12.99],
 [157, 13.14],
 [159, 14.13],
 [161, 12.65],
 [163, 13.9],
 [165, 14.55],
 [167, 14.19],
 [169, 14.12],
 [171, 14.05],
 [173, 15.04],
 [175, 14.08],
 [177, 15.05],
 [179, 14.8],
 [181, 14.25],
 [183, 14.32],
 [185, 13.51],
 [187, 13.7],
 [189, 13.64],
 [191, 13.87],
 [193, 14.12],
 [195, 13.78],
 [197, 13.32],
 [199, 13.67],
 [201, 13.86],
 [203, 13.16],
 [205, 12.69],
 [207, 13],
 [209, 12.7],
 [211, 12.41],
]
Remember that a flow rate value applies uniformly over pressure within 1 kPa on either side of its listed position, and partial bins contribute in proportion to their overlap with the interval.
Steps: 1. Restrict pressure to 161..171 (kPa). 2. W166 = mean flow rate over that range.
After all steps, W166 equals 14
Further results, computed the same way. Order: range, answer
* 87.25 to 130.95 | 11.9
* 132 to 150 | 8.22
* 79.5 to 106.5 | 13.5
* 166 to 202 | 14.1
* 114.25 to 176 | 11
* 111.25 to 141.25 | 8.65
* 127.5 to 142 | 5.37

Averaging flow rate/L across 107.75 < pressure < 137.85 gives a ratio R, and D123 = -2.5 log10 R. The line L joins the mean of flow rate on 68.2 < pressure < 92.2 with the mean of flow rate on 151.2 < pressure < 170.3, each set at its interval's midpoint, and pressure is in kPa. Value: 0.439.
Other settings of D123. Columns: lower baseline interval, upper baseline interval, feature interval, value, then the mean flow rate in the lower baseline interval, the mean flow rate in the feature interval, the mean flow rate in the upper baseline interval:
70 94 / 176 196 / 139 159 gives 0.19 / 14.2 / 11.8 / 14.1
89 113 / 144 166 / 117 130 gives 0.30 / 13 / 9.9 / 13.2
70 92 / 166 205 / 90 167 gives 0.25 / 14.3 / 11.2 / 14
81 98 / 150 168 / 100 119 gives 0.08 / 14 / 12.9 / 13.6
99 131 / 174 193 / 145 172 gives -0.03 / 11.3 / 13.5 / 14.1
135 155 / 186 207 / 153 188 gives -0.19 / 10.1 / 14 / 13.6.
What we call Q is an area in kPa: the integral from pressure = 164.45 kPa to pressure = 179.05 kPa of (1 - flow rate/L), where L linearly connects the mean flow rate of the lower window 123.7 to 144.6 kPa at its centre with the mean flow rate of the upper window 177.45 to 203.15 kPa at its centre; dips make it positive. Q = -3.9 kPa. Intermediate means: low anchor 6.54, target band 14.5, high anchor 13.9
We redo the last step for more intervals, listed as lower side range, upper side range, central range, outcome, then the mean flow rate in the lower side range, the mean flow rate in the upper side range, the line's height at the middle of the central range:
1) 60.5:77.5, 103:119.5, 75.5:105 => -0.2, 14.1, 13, 13.5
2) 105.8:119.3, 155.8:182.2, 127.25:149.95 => 9.9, 12.9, 14.1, 13.5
